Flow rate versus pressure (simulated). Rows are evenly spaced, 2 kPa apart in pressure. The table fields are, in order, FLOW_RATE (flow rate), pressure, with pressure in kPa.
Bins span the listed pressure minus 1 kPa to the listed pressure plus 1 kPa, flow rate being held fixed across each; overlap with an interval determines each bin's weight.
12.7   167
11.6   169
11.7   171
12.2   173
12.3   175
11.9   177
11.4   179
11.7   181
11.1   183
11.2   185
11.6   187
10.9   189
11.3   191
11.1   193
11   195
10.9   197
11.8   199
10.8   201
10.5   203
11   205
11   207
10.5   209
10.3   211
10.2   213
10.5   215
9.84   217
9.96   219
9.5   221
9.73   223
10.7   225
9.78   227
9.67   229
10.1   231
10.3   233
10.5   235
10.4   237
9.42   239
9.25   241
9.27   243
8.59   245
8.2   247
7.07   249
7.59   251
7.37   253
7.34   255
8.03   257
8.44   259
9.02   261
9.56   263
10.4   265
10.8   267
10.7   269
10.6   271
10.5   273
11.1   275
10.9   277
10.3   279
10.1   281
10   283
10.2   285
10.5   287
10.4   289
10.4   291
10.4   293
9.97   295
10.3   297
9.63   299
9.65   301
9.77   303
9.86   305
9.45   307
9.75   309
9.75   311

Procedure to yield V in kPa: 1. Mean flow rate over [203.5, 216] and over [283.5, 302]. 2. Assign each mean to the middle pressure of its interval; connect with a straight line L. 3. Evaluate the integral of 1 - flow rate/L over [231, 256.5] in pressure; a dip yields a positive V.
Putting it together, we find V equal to 3.9 kPa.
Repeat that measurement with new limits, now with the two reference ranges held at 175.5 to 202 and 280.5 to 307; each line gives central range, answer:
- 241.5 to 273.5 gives 4.7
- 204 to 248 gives 3.8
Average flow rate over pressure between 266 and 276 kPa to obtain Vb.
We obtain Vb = 10.7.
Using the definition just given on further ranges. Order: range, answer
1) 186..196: 11.2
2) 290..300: 10.1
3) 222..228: 10.1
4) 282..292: 10.3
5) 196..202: 11.2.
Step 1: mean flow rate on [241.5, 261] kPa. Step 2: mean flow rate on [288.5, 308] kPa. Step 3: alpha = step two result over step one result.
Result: 1.24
